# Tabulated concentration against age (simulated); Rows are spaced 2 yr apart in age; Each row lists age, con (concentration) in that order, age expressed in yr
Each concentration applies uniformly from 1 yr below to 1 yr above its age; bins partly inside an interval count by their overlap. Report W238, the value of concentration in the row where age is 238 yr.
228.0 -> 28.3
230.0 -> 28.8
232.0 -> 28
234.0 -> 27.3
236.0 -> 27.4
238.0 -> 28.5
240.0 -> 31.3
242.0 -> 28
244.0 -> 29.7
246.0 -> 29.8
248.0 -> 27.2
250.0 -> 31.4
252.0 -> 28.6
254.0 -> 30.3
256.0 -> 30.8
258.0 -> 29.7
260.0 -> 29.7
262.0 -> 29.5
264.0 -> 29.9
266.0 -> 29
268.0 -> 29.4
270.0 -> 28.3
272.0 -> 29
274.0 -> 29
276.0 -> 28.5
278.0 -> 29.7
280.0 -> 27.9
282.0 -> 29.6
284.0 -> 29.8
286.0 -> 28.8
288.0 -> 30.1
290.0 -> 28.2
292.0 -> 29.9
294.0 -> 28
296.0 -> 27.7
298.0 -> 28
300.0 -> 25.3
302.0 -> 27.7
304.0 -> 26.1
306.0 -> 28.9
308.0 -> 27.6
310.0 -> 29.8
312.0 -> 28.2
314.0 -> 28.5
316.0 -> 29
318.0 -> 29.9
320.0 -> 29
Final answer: 28.5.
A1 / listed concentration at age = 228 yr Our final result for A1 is 28.3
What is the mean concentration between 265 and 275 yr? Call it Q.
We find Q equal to 28.9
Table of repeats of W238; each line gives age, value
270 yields 28.3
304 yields 26.1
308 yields 27.6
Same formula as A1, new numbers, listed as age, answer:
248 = 27.2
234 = 27.3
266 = 29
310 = 29.8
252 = 28.6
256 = 30.8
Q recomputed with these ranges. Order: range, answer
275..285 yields 29.1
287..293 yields 29.4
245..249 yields 28.5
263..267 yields 29.4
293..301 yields 27.2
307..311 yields 28.7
